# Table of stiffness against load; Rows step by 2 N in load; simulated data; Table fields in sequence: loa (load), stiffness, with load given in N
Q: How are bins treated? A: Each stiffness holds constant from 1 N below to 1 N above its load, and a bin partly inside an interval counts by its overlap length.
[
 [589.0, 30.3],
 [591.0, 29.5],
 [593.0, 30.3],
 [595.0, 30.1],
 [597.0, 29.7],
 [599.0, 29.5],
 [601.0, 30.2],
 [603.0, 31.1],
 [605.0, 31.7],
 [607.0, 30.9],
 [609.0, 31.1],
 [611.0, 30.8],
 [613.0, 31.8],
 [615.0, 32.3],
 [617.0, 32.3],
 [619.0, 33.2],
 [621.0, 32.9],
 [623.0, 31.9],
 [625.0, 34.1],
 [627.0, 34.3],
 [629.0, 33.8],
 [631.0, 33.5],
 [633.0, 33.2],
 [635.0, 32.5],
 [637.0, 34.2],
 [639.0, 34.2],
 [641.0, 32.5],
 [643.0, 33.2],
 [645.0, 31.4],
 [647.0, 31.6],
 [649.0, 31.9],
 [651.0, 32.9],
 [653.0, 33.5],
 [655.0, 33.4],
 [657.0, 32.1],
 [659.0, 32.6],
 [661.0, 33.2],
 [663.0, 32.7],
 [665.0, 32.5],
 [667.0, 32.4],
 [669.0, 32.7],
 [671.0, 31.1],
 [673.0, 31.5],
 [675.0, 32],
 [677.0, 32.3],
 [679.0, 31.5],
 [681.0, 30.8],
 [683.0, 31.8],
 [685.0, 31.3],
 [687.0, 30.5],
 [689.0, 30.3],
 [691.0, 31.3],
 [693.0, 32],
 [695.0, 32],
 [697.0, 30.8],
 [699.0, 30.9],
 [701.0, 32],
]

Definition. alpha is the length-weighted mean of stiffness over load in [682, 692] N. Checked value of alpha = 31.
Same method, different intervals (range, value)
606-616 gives 31.4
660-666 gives 32.8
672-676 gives 31.8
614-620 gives 32.6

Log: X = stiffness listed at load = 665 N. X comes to 32.5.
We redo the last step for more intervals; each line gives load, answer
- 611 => 30.8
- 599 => 29.5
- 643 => 33.2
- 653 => 33.5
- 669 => 32.7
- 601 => 30.2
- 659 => 32.6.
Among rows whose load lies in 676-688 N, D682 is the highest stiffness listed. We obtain 32.3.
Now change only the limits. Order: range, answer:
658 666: 33.2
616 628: 34.3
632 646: 34.2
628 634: 33.8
